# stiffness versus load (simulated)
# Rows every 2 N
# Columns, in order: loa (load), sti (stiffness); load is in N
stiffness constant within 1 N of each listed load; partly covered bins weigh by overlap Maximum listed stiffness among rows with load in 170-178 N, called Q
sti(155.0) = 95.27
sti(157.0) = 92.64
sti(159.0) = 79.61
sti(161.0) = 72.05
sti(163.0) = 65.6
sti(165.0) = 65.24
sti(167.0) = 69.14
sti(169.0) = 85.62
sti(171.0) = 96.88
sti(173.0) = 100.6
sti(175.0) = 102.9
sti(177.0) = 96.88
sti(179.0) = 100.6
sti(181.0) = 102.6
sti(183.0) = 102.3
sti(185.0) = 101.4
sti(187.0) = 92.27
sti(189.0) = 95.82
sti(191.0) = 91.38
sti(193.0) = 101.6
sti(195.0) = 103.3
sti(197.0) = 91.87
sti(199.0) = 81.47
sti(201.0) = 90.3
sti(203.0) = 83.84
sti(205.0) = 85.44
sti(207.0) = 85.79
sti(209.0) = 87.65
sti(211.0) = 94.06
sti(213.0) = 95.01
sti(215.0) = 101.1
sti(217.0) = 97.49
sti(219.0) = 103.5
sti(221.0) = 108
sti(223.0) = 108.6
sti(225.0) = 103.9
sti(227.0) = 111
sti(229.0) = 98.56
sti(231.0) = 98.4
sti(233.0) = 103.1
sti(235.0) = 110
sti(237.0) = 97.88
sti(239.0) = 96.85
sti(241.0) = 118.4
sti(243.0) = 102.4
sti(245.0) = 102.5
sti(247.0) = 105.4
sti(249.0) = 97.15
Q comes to 102.9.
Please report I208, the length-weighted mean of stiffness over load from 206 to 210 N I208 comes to 86.7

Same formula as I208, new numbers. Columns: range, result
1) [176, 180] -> 98.7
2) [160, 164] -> 68.8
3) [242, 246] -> 102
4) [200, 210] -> 86.6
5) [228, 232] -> 98.5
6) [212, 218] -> 97.9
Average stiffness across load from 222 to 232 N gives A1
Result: 104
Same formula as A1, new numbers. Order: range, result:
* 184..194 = 96.5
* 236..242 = 104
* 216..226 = 104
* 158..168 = 70.3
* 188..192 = 93.6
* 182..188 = 98.7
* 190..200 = 93.9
